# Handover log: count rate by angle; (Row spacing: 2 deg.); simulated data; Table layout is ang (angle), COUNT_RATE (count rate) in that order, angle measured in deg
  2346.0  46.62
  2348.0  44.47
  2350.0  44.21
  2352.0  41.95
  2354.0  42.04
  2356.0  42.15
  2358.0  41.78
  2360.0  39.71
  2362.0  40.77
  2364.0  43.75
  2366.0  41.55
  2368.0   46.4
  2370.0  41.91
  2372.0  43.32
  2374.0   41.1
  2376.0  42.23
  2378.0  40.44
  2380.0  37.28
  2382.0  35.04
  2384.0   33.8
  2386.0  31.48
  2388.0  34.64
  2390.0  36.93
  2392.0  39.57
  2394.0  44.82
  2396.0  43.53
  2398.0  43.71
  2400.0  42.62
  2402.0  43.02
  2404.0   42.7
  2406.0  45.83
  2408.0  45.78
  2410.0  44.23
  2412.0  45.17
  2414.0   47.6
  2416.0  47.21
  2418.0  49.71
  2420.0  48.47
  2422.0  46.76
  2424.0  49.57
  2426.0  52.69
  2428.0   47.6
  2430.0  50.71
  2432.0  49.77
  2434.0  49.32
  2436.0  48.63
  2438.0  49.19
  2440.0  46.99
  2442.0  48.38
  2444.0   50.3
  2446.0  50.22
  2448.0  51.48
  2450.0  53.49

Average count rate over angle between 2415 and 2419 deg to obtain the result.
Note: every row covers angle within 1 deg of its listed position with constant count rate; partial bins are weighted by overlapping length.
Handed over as 48.5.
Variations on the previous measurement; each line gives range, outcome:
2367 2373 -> 43.9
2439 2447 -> 49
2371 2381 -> 40.9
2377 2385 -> 36.6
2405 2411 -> 45.3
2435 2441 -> 48.3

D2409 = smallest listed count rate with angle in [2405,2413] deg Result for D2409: 44.23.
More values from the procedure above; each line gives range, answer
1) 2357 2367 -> 39.71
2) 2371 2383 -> 35.04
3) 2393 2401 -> 42.62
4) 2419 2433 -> 46.76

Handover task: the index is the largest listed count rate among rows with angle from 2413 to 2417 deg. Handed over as 47.6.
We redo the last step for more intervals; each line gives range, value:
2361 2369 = 46.4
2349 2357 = 44.21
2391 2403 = 44.82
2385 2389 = 34.64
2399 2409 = 45.83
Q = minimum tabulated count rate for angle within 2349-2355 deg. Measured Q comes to 41.95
